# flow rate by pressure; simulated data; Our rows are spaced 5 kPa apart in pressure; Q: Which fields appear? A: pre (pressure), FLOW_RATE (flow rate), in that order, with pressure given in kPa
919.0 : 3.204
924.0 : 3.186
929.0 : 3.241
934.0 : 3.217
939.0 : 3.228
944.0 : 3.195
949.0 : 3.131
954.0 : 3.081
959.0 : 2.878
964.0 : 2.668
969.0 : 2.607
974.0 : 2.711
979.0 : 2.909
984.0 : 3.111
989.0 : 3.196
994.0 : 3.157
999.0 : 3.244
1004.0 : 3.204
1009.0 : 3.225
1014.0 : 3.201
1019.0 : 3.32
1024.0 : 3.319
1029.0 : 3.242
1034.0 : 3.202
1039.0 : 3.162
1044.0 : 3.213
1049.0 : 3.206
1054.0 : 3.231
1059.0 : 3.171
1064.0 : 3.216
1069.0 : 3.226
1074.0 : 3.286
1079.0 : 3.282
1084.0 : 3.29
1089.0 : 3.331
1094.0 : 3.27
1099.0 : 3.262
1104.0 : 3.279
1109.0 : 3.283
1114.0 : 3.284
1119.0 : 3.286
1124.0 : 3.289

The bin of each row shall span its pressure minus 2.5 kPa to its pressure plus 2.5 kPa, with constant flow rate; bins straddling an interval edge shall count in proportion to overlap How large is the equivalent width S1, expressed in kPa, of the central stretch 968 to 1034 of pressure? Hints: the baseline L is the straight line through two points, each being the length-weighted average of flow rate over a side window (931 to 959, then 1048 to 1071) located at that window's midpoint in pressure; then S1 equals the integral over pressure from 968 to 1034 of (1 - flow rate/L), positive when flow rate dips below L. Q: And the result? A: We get 1.1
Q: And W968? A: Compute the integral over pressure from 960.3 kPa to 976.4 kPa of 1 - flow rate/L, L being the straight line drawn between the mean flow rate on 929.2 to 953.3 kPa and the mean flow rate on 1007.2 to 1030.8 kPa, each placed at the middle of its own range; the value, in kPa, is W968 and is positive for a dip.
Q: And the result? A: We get 2.7 kPa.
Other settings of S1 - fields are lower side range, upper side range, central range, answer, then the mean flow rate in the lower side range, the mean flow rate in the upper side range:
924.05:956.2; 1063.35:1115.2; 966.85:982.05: 2.1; 3.18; 3.28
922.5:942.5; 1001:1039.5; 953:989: 4.0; 3.22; 3.24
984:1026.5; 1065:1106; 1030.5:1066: 0.6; 3.23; 3.28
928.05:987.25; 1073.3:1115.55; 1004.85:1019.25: -0.6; 2.99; 3.29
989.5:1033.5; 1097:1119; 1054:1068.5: 0.2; 3.24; 3.28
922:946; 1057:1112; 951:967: 1.7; 3.21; 3.26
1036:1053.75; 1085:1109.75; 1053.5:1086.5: 0.0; 3.2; 3.29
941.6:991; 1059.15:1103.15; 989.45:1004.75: -0.9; 2.95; 3.27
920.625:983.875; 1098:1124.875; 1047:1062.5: -0.1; 3.01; 3.28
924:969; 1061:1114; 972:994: 0.8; 3.06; 3.27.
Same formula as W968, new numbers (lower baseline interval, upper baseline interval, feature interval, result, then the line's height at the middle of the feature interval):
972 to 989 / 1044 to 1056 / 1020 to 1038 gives -0.7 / 3.14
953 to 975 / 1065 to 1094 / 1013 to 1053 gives -2.1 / 3.08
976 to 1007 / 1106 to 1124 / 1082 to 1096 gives -0.2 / 3.25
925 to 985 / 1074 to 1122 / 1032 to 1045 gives -0.1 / 3.17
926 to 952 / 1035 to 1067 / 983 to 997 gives 0.2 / 3.2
